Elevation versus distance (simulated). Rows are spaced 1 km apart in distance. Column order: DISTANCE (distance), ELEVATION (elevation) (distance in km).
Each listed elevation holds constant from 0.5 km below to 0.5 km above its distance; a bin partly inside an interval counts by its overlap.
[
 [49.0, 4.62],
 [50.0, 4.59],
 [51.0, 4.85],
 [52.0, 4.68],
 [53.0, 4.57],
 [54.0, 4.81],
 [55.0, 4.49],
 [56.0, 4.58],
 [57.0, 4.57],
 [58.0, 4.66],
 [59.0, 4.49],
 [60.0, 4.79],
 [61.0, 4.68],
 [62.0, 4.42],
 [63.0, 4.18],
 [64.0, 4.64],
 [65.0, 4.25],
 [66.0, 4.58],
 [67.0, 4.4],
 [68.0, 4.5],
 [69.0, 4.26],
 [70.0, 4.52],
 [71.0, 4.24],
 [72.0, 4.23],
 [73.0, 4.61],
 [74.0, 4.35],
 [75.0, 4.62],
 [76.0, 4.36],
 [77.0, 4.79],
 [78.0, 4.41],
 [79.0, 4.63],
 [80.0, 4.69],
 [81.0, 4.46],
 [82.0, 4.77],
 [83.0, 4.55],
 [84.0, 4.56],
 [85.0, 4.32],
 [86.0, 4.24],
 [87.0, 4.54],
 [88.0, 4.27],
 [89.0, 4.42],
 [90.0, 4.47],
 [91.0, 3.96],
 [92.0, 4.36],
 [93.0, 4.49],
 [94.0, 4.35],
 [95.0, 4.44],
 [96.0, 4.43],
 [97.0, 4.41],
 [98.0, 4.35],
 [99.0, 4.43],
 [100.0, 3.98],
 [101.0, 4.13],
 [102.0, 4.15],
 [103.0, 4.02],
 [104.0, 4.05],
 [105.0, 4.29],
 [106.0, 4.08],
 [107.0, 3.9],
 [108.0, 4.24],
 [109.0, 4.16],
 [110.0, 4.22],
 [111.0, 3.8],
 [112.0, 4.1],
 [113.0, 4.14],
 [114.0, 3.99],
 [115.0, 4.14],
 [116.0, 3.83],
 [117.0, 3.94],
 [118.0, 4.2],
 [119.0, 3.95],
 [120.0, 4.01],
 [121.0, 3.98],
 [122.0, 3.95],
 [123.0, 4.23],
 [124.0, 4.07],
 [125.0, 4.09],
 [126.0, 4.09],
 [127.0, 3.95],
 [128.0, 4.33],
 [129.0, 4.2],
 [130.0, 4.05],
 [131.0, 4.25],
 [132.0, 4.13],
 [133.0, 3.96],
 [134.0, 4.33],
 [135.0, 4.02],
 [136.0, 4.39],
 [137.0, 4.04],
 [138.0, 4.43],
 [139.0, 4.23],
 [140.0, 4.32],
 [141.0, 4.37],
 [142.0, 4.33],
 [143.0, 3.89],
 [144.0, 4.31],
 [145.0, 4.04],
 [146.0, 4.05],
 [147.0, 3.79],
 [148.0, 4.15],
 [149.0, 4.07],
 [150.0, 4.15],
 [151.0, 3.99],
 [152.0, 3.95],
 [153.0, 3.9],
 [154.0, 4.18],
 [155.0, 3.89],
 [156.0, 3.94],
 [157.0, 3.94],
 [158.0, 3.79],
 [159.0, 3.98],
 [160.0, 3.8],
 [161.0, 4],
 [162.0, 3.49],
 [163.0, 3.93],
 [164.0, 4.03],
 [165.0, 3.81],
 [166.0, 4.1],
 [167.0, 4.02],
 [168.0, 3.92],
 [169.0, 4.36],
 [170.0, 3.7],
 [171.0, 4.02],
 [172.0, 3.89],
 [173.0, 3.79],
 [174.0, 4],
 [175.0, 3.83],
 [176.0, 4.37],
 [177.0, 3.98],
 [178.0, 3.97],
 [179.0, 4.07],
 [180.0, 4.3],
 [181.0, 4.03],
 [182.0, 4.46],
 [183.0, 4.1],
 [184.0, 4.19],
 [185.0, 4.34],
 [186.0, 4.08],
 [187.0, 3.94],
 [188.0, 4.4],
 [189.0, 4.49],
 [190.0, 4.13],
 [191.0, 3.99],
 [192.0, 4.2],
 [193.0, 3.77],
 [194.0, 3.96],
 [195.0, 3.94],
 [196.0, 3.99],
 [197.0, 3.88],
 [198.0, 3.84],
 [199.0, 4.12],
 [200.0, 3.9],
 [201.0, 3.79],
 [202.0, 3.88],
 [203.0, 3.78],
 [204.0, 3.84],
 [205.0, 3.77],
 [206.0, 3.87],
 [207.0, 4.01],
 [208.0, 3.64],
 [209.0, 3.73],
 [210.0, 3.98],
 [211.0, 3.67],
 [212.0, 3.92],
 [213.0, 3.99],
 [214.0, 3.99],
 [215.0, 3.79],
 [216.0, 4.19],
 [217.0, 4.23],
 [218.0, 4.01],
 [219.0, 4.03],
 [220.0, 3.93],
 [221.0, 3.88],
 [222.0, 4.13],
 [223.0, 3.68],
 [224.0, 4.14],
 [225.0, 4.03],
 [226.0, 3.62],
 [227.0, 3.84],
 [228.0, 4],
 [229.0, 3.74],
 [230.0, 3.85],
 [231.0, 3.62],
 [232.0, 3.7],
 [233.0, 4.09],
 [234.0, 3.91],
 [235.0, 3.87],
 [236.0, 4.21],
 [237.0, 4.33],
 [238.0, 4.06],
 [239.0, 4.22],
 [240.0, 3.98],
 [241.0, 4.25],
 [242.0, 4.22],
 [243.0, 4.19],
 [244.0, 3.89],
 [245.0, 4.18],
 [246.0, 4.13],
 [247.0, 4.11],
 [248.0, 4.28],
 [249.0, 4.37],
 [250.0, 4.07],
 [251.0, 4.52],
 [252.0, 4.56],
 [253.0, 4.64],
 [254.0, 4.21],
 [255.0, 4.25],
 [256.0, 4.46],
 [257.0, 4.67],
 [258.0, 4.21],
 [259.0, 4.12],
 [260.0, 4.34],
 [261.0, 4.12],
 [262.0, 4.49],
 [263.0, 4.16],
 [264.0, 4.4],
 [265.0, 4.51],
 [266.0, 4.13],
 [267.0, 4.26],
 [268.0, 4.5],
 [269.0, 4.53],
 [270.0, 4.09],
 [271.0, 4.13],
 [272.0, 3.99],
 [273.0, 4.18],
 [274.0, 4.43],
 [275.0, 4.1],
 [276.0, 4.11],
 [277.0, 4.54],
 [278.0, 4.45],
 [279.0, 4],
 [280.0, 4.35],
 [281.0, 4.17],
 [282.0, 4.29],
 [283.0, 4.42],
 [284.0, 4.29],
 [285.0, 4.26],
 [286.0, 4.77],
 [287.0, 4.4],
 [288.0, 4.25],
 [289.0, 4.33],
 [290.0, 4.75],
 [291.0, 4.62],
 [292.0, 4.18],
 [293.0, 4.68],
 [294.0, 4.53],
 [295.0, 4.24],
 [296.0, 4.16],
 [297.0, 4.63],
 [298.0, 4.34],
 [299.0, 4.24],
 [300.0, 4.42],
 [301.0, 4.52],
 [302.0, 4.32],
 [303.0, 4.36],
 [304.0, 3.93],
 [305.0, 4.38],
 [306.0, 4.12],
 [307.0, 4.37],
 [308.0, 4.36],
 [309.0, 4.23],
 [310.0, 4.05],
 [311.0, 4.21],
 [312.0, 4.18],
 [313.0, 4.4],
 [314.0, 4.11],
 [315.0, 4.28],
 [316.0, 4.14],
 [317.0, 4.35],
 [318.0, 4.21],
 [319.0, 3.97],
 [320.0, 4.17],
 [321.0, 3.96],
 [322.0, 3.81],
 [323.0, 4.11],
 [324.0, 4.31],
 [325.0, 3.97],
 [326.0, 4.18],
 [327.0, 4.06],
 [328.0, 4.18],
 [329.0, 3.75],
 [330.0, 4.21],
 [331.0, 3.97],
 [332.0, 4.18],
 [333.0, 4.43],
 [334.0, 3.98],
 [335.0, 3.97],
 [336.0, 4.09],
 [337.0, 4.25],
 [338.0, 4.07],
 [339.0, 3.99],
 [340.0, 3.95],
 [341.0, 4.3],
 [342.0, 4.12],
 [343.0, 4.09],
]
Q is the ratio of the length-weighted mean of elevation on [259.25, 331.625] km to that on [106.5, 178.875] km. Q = 1.05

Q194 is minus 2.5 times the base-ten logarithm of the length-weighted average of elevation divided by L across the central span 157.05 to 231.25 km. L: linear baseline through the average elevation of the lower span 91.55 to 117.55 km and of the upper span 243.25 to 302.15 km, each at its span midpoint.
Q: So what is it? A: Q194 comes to 0.08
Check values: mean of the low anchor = 4.17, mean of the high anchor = 4.33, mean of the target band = 3.97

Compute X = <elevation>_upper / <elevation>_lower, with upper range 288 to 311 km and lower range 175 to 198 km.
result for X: 1.1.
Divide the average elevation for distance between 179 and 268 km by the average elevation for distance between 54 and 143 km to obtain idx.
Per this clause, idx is 0.95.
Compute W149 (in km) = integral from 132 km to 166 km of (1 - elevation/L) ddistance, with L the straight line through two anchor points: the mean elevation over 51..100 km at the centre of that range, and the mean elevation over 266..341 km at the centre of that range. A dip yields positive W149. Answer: 2.7 km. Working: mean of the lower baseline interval 4.47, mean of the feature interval 4.05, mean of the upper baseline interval 4.24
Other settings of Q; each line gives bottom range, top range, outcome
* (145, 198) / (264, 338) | 1.06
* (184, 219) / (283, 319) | 1.09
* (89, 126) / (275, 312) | 1.04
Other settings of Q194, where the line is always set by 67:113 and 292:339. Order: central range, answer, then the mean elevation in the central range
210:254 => 0.05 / 4.05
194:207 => 0.10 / 3.89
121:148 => 0.04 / 4.14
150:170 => 0.09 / 3.95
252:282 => -0.02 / 4.3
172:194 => 0.04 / 4.11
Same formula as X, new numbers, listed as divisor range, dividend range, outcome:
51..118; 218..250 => 0.92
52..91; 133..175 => 0.90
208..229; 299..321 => 1.08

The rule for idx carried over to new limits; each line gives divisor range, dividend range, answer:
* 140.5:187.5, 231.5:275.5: 1.05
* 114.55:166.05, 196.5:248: 0.98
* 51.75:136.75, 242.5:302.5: 1.00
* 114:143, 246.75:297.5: 1.05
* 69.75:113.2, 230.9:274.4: 0.98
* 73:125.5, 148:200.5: 0.94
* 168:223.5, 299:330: 1.05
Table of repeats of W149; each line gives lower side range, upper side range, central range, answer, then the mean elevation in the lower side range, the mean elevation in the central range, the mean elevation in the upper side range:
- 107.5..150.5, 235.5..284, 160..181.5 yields 0.96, 4.11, 3.98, 4.27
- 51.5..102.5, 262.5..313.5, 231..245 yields 0.94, 4.45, 4.06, 4.32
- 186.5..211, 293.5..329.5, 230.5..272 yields -1.50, 3.95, 4.22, 4.21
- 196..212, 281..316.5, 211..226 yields -0.17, 3.85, 3.97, 4.33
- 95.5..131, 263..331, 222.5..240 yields 1.13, 4.11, 3.94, 4.26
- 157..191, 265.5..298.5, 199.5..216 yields 1.09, 4.04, 3.86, 4.34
